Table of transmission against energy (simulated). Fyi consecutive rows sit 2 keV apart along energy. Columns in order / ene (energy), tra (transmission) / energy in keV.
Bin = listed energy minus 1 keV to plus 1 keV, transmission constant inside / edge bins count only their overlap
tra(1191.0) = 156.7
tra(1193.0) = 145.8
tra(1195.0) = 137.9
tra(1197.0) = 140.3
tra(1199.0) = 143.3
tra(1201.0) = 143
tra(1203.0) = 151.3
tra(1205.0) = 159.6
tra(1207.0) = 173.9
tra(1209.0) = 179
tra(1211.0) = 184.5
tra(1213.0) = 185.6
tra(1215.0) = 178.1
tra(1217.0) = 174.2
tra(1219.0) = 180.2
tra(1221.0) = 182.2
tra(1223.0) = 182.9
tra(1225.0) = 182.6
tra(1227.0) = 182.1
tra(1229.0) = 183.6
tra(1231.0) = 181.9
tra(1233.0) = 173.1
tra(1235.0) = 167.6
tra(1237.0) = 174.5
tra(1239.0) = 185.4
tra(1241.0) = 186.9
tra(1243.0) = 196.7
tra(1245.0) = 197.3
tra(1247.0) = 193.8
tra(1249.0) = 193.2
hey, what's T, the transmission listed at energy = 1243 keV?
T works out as 196.7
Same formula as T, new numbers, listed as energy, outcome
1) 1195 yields 137.9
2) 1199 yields 143.3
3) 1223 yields 182.9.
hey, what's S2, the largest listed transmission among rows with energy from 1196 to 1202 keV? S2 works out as 143.3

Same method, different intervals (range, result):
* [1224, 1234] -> 183.6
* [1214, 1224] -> 182.9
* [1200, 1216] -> 185.6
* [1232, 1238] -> 174.5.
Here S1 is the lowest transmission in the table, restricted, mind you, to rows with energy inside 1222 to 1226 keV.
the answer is 182.6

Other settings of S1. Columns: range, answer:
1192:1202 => 137.9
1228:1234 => 173.1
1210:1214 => 184.5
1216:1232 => 174.2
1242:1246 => 196.7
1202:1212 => 151.3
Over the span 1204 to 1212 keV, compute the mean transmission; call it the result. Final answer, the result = 174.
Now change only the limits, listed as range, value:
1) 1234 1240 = 176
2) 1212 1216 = 182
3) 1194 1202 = 141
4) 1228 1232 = 183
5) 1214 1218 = 176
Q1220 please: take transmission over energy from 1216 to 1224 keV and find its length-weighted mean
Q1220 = 180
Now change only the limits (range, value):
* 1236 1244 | 186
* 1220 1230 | 183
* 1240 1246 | 194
